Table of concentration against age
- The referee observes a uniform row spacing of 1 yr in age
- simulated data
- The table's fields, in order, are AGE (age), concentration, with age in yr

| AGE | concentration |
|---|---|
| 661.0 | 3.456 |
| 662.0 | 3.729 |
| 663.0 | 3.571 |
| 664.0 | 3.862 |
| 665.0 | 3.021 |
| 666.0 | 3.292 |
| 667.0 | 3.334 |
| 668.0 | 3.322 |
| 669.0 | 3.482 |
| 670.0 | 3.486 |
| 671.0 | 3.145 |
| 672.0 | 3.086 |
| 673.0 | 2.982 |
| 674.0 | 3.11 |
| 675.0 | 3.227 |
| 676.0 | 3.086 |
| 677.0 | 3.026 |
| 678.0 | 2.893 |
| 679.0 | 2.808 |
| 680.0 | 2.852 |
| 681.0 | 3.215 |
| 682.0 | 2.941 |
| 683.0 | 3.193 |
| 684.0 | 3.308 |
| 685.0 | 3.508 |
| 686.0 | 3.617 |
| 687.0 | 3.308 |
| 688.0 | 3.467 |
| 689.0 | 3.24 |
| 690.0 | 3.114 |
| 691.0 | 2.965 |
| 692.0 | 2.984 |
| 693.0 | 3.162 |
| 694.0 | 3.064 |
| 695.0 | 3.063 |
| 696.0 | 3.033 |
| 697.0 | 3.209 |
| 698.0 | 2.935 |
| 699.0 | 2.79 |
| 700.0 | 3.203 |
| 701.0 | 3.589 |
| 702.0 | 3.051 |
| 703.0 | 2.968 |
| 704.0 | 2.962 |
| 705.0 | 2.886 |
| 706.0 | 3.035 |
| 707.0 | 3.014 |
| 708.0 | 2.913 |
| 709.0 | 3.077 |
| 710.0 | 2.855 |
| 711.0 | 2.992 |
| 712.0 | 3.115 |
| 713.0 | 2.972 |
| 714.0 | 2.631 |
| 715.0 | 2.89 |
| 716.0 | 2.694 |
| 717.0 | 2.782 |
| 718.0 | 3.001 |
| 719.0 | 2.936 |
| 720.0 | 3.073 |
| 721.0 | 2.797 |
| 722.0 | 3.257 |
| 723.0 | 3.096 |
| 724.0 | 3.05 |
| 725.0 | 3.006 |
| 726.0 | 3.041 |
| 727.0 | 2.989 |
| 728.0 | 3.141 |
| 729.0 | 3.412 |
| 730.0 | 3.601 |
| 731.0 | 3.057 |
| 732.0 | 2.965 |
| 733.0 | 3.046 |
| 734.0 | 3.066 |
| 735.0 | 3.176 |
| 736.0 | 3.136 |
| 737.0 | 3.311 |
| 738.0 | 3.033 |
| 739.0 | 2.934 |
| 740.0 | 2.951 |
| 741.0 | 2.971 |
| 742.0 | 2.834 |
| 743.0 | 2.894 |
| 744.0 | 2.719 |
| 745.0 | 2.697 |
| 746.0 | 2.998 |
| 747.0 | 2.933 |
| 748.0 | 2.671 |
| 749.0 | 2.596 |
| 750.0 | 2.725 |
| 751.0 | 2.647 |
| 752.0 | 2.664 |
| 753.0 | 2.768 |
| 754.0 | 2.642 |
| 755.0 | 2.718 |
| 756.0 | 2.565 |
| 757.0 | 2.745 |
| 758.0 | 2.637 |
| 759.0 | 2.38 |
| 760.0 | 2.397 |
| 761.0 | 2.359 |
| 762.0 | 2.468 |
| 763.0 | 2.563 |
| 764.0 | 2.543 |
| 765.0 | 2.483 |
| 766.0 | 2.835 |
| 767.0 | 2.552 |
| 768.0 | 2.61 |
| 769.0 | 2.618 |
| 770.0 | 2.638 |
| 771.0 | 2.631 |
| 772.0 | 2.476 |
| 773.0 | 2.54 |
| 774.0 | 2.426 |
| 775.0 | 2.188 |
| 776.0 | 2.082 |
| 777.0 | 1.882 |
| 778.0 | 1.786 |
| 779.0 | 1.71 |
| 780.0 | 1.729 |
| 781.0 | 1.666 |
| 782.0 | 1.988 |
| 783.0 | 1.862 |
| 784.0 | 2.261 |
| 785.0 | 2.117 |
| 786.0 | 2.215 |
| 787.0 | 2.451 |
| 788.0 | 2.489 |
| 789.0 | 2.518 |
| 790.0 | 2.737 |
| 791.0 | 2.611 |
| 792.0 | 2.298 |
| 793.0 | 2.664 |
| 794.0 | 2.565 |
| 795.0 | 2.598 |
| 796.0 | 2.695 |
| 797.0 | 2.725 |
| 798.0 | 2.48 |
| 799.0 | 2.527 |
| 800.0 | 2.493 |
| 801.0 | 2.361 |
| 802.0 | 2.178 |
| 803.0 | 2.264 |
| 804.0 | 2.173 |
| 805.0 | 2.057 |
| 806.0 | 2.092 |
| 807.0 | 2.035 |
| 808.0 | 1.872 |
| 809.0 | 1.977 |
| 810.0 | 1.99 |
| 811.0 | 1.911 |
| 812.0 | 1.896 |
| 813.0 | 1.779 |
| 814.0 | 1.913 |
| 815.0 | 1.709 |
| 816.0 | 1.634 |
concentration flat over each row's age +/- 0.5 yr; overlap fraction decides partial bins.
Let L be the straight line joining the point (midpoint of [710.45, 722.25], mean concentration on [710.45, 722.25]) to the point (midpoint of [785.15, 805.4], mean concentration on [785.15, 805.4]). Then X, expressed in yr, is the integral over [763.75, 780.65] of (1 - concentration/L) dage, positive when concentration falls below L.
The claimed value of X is 1.7 yr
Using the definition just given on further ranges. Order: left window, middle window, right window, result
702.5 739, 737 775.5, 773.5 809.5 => -0.5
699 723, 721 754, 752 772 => -2.3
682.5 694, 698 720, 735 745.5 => 1.2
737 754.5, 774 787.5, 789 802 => 3.2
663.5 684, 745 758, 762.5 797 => -0.7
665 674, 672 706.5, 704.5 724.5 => 0.0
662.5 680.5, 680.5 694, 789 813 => -0.6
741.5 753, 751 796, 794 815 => 1.7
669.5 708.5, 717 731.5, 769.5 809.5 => -1.4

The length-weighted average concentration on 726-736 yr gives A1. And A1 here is 3.15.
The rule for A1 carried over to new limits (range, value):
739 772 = 2.67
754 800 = 2.4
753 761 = 2.58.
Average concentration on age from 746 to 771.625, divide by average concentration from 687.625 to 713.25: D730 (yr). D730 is 0.86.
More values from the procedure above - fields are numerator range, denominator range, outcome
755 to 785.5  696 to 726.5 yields 0.78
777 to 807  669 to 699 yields 0.73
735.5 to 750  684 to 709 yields 0.93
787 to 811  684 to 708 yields 0.75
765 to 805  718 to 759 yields 0.80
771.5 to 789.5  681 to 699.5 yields 0.67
